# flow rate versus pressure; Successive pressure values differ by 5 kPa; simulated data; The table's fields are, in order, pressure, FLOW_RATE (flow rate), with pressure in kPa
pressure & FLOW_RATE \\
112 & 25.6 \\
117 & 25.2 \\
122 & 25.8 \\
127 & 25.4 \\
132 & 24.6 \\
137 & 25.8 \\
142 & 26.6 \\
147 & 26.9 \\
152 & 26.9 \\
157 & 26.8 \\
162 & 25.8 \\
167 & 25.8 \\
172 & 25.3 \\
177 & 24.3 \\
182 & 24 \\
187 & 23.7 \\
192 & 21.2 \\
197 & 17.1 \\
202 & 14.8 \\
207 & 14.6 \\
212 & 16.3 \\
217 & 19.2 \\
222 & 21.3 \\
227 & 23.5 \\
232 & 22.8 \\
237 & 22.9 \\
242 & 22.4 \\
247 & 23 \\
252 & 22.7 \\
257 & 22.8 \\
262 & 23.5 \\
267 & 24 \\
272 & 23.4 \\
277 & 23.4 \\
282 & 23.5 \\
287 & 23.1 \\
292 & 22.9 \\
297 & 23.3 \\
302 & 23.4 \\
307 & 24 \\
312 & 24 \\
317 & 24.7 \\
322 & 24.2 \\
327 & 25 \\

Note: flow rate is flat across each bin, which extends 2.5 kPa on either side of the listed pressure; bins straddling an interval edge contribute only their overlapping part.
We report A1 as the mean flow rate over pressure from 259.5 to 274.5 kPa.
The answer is 23.6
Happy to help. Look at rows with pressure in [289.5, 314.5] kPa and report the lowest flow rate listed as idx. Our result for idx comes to 22.9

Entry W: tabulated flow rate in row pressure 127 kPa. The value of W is 25.4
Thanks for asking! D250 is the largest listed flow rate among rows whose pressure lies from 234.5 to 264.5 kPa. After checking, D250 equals 23.5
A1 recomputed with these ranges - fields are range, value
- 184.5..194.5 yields 22.4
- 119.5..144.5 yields 25.6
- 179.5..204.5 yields 20.2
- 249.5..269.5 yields 23.2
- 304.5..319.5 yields 24.2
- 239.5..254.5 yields 22.7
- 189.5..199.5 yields 19.1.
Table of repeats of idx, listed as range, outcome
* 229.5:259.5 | 22.4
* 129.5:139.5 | 24.6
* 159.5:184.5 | 24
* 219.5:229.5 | 21.3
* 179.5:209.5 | 14.6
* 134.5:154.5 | 25.8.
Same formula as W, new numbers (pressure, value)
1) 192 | 21.2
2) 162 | 25.8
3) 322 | 24.2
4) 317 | 24.7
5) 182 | 24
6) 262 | 23.5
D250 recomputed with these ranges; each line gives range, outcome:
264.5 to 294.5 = 24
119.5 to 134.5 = 25.8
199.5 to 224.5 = 21.3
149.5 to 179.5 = 26.9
